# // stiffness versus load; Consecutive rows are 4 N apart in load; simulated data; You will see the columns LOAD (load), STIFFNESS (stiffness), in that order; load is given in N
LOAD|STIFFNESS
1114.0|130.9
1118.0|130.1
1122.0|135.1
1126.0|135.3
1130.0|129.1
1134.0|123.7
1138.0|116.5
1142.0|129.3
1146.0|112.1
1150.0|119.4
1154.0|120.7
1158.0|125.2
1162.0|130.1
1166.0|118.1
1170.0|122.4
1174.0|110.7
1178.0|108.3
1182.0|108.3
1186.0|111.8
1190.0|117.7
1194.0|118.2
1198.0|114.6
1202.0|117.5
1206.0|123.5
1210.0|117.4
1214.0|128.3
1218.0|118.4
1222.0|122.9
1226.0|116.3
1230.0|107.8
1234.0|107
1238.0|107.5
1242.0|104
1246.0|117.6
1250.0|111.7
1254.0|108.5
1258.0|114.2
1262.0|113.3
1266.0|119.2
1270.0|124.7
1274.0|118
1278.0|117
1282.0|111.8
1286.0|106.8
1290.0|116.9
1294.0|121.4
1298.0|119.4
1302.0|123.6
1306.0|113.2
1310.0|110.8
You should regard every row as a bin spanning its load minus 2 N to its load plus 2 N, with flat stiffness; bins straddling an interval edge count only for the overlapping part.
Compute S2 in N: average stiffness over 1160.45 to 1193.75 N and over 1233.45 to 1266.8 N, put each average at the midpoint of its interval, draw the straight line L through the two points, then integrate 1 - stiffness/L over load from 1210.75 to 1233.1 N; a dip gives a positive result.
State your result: -0.98 N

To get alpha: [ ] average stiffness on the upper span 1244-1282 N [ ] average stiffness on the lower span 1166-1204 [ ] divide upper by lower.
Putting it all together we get 1.01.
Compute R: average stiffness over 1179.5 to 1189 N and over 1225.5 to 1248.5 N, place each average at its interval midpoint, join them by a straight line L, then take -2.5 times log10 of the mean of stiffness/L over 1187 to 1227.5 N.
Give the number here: -0.09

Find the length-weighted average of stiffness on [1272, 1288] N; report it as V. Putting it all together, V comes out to 113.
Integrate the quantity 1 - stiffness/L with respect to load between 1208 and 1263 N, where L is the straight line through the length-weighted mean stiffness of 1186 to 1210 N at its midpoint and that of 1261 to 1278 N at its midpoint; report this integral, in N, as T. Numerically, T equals 2.04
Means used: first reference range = 118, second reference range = 119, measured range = 114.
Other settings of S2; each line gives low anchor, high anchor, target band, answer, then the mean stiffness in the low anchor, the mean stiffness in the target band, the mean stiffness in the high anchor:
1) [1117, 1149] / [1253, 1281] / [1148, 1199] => 2.4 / 126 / 117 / 117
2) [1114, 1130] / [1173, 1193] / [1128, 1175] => 0.3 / 133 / 122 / 112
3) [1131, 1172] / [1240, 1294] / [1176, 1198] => 1.2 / 122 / 113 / 114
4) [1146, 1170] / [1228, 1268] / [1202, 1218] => -0.9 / 122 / 122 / 111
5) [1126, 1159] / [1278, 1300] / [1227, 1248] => 1.6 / 123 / 109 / 115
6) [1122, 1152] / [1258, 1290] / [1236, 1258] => 1.4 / 124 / 110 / 116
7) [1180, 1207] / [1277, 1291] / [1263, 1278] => -0.9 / 116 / 120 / 113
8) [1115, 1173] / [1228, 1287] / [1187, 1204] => 0.4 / 125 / 117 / 113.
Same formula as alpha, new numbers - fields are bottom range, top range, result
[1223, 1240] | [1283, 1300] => 1.05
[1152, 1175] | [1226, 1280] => 0.93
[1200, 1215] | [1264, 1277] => 0.99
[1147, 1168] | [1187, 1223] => 0.98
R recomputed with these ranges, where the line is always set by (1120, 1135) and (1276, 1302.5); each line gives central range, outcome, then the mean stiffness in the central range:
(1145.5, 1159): 0.08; 120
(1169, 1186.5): 0.14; 112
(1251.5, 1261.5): 0.07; 112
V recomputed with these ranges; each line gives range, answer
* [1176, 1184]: 108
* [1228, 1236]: 107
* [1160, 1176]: 120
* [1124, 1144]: 127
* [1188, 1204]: 117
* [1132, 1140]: 120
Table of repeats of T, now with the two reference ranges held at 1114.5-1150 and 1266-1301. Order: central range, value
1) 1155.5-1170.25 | 0.04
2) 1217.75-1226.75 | 0.09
